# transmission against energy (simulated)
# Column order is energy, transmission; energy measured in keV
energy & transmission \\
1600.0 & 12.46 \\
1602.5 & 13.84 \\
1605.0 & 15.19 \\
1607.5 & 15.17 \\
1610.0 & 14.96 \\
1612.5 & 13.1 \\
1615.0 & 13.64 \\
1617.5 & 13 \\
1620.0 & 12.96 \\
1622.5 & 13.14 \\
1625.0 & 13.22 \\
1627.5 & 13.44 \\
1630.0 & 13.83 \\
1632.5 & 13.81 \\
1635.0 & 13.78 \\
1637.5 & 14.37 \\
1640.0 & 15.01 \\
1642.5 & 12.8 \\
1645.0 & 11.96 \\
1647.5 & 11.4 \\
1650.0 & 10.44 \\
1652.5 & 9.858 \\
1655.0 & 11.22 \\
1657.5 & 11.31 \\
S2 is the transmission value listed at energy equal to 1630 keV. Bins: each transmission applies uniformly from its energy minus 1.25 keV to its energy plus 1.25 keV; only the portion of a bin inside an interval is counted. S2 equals 13.83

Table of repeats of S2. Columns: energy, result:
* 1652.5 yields 9.858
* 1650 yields 10.44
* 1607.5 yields 15.17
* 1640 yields 15.01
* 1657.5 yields 11.31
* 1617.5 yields 13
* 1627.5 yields 13.44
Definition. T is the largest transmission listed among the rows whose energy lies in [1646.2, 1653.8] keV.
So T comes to 11.4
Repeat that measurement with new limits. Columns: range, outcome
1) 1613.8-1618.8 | 13.64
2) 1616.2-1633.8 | 13.83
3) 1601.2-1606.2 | 15.19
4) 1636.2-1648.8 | 15.01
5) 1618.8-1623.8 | 13.14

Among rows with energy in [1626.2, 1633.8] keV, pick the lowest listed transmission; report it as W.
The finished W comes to 13.44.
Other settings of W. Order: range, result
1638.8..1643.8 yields 12.8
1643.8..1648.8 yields 11.4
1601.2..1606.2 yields 13.84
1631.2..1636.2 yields 13.78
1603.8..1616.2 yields 13.1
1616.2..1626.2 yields 12.96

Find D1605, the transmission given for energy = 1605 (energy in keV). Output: 15.19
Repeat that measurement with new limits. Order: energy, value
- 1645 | 11.96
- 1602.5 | 13.84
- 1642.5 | 12.8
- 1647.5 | 11.4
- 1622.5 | 13.14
